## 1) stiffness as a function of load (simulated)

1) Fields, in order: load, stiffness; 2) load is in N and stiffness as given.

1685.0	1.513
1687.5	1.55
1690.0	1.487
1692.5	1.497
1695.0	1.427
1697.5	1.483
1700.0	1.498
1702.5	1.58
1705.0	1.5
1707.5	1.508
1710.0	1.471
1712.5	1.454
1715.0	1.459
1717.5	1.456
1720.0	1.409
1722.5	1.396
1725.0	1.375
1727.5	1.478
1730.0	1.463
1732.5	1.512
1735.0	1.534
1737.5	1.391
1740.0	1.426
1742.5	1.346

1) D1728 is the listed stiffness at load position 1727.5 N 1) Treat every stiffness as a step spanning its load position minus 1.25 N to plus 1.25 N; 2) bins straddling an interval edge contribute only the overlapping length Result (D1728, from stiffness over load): 1.478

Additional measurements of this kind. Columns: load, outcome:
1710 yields 1.471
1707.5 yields 1.508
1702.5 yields 1.58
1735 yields 1.534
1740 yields 1.426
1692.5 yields 1.497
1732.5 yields 1.512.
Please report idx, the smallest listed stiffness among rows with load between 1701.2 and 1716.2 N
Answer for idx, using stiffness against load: 1.454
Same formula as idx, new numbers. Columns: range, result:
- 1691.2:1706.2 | 1.427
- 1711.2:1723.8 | 1.396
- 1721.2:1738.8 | 1.375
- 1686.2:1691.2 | 1.487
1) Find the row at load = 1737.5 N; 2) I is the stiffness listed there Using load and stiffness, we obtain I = 1.391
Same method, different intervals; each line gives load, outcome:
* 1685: 1.513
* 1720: 1.409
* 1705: 1.5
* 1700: 1.498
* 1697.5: 1.483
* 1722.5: 1.396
